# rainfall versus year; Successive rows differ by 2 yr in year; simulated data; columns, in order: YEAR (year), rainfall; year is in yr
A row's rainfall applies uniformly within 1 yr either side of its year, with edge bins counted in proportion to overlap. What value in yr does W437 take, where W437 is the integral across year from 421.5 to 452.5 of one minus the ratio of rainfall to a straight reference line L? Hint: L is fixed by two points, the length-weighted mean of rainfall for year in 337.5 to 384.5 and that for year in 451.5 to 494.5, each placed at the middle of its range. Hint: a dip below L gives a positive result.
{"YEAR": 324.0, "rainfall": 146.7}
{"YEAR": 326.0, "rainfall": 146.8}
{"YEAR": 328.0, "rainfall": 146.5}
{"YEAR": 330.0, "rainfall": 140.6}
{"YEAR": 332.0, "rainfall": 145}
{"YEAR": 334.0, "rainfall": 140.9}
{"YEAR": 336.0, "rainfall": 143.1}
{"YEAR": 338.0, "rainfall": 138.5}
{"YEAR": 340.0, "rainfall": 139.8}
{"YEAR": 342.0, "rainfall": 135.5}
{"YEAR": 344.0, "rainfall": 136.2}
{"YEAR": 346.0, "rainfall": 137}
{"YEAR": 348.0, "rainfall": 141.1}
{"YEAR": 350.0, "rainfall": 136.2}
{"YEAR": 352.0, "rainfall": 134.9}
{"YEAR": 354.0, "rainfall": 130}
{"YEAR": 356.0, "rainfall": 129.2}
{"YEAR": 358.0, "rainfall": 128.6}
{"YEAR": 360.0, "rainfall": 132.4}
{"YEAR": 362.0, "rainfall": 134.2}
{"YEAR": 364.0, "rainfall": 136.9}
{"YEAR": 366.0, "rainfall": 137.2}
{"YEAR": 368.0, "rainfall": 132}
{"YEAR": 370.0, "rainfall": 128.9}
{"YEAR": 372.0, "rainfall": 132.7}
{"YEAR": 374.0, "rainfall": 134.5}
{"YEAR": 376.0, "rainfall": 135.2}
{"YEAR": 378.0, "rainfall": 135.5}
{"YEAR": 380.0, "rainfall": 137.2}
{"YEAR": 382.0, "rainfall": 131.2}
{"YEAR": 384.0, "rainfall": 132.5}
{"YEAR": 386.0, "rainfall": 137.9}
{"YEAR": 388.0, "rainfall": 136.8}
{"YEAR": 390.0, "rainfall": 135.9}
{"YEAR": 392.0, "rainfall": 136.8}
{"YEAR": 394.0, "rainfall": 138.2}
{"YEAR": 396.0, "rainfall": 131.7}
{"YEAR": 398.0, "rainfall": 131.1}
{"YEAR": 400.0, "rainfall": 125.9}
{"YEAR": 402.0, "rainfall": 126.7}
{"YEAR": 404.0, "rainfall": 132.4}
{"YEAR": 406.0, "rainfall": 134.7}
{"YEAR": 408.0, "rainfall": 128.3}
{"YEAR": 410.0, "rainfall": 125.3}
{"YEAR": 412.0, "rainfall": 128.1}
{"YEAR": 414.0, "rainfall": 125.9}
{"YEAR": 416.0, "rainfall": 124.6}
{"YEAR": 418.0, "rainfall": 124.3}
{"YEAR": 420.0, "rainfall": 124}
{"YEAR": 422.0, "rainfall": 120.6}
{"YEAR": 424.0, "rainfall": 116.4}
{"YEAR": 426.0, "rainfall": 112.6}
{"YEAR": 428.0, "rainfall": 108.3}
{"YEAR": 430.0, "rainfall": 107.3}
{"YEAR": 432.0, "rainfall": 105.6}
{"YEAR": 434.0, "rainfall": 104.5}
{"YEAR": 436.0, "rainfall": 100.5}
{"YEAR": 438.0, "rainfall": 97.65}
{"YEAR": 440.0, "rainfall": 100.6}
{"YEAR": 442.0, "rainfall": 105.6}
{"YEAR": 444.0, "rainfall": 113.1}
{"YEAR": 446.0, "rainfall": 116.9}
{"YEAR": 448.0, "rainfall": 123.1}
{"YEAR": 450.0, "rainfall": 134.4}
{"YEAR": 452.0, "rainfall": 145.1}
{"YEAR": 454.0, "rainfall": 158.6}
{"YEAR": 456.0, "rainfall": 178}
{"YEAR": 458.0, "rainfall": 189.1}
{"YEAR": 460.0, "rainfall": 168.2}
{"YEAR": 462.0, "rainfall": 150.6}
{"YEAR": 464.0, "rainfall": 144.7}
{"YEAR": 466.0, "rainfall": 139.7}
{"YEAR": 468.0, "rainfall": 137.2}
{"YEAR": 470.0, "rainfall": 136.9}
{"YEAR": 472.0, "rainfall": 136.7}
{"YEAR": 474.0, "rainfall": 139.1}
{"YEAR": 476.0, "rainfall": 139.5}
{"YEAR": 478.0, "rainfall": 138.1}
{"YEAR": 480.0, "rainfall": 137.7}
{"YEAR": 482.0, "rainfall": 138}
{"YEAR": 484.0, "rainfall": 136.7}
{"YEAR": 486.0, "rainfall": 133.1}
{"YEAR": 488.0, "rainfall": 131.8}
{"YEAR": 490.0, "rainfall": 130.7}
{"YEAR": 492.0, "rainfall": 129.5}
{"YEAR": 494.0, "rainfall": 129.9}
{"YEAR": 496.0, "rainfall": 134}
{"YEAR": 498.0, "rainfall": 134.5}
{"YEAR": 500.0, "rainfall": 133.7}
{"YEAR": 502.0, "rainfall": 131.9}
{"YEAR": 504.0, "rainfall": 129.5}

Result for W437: 6.3 yr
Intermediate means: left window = 134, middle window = 113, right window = 144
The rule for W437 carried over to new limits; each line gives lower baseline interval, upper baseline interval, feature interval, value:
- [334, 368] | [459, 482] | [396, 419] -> 1.78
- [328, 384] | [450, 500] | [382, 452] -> 8.48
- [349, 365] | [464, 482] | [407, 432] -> 2.94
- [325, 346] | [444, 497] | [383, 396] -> 0.46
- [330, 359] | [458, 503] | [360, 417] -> 2.15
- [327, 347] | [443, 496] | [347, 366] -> 0.87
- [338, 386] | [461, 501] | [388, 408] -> 0.37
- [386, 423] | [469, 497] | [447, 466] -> -2.93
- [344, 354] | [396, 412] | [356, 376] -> 0.19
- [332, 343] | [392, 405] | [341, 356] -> 0.34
